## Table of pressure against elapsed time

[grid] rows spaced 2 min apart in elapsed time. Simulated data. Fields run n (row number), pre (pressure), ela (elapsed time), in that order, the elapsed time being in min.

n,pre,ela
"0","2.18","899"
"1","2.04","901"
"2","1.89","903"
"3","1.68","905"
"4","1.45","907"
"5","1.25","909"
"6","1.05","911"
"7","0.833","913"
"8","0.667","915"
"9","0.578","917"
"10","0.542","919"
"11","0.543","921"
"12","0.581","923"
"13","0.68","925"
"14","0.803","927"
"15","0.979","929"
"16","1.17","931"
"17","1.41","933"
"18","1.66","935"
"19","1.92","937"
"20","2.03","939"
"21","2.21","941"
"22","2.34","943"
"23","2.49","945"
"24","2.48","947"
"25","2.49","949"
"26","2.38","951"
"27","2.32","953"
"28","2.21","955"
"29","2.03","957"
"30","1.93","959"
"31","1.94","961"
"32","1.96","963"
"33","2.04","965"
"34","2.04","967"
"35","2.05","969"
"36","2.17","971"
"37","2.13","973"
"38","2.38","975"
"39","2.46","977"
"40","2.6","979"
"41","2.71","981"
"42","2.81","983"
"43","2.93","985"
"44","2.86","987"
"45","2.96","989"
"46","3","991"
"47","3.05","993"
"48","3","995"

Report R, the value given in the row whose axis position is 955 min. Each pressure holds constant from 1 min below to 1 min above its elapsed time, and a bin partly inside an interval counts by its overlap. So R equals 2.21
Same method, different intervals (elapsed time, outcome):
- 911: 1.05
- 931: 1.17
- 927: 0.803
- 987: 2.86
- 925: 0.68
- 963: 1.96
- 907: 1.45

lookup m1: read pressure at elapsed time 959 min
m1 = 1.93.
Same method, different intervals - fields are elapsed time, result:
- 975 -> 2.38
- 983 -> 2.81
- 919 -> 0.542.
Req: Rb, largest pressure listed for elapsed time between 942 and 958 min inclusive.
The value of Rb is 2.49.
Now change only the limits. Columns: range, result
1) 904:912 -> 1.68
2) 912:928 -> 0.833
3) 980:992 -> 3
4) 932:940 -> 2.03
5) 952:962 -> 2.32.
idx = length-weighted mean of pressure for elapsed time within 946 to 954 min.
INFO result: 2.42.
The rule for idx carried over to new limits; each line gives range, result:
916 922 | 0.554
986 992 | 2.94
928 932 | 1.07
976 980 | 2.53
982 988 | 2.87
